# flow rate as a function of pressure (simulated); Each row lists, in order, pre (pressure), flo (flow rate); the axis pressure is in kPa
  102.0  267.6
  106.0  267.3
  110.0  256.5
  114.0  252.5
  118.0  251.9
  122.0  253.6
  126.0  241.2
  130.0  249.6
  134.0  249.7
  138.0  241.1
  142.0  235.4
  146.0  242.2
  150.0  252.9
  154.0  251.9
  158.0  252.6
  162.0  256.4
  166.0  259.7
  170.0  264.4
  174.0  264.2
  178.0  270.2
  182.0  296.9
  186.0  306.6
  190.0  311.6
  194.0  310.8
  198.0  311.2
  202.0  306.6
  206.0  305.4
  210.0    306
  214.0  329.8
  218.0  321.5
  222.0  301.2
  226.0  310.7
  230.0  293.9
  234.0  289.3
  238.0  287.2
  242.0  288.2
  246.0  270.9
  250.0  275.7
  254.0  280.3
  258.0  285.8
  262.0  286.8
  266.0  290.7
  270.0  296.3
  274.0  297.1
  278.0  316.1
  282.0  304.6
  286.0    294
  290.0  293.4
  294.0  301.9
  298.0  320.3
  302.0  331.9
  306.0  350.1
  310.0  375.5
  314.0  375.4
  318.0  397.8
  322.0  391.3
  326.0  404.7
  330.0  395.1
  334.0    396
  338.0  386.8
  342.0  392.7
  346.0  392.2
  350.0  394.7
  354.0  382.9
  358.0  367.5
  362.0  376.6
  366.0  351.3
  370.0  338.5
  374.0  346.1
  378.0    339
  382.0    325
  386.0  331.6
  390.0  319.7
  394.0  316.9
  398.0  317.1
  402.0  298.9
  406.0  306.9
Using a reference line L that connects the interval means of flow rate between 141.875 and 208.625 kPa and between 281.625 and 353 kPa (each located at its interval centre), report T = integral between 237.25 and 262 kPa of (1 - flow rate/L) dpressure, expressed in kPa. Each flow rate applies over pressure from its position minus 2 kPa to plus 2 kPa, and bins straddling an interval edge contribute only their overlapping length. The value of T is 3.12 kPa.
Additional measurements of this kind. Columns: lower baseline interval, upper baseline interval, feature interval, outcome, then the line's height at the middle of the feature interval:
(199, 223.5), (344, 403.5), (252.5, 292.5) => 3.7 kPa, 325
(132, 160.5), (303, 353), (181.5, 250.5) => -0.7 kPa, 300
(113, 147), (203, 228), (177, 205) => -0.9 kPa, 293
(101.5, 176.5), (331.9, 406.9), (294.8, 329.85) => -4.2 kPa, 328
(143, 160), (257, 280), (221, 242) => -1.1 kPa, 281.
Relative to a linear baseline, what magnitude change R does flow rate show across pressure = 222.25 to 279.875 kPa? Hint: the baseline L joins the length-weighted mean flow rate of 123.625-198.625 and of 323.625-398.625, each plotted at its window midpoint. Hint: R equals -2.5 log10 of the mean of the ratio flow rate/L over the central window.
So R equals 0.07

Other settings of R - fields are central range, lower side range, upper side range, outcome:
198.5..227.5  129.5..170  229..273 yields -0.146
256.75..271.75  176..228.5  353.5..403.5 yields 0.100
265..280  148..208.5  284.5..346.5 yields 0.124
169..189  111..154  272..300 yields -0.072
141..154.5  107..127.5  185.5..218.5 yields 0.118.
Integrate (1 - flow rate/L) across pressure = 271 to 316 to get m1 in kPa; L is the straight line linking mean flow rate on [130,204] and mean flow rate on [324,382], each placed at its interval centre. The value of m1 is 2.4 kPa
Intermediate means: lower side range 271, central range 323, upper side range 374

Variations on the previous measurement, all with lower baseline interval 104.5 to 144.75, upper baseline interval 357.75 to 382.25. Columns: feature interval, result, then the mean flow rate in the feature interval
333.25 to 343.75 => -1.7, 391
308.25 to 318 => -1.6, 380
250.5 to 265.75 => 1.0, 284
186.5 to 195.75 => -1.1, 310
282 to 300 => 0.8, 303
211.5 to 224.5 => -1.3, 317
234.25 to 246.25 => 0.5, 285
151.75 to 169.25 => 0.6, 256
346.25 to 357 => -1.4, 387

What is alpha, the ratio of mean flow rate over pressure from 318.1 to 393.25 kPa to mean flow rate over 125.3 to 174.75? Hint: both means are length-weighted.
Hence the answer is 1.47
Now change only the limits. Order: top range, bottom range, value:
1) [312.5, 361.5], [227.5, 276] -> 1.36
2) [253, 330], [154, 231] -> 1.12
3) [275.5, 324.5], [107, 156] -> 1.36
